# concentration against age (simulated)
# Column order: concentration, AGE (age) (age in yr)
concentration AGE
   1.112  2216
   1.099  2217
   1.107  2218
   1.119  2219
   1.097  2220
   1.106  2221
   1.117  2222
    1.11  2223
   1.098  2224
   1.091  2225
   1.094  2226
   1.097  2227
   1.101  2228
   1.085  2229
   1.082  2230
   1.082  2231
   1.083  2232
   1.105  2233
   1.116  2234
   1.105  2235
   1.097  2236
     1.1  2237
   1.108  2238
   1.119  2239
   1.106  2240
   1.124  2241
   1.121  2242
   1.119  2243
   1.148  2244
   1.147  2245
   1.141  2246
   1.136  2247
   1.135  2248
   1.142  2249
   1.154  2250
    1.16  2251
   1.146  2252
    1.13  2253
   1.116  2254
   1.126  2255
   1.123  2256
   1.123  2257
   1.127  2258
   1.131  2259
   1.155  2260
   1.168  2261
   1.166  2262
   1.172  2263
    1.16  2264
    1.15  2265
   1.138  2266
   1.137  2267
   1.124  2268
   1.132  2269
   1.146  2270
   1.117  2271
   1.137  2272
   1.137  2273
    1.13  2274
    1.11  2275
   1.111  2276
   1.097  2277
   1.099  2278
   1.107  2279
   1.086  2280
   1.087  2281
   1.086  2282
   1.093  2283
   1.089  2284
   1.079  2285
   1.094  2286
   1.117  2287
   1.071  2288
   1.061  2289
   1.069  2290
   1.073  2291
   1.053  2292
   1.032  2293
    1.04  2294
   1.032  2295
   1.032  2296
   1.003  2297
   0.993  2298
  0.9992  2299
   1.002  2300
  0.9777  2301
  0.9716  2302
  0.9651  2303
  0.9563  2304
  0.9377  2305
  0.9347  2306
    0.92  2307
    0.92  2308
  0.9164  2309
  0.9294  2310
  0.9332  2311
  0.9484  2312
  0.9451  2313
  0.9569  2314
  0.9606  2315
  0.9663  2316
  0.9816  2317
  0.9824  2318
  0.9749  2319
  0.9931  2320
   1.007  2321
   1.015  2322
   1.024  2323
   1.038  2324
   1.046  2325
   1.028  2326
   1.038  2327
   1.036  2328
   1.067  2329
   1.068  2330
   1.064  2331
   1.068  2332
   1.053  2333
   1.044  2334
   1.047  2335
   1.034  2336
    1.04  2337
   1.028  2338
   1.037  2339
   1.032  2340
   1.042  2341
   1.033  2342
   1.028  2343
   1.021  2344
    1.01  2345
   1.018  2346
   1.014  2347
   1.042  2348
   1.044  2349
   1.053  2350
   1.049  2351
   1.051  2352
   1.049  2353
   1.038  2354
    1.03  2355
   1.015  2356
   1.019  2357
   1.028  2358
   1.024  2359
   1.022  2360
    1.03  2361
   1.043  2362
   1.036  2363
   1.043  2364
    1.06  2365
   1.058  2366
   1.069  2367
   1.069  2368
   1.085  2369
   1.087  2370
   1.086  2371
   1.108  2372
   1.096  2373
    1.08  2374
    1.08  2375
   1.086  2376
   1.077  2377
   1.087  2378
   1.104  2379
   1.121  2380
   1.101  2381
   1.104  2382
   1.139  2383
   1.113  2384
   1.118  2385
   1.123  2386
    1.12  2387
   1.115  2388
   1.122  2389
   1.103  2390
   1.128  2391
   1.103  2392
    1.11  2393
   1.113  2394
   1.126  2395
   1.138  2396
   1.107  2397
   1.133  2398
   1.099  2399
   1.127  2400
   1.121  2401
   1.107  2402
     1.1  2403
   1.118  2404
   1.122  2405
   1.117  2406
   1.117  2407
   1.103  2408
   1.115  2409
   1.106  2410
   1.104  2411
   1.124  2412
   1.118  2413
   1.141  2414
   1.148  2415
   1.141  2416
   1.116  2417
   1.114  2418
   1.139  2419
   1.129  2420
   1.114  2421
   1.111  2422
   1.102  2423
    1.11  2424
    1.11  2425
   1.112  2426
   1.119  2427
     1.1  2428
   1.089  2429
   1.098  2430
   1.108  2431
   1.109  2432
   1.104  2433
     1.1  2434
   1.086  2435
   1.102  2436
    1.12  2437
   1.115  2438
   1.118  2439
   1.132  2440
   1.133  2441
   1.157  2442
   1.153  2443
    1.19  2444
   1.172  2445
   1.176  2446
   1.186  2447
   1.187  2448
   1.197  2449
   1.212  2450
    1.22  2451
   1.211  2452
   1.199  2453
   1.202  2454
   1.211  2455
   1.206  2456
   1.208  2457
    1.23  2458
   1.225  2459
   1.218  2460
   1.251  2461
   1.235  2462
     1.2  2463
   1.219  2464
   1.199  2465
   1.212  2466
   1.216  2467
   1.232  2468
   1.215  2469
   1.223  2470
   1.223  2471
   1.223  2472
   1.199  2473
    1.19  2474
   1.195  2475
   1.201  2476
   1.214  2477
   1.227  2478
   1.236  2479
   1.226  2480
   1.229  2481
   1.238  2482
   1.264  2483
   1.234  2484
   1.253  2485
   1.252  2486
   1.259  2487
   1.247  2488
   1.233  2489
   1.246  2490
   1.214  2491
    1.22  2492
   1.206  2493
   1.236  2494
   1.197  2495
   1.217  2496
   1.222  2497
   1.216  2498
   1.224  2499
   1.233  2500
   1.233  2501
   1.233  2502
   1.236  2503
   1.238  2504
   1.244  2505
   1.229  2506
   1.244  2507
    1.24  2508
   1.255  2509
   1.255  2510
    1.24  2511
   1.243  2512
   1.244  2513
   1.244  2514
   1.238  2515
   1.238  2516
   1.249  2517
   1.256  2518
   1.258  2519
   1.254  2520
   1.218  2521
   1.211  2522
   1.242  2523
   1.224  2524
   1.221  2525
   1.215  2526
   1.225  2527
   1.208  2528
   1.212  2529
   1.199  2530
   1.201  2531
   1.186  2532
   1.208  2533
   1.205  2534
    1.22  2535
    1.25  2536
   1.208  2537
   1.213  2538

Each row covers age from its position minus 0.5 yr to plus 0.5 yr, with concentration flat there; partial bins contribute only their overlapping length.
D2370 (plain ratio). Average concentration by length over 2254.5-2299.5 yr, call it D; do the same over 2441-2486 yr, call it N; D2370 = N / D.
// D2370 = 1.1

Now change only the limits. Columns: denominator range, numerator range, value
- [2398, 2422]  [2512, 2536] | 1.10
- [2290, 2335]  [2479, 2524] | 1.24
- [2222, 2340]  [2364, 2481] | 1.07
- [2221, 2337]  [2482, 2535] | 1.15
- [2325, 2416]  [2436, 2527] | 1.13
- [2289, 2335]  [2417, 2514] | 1.19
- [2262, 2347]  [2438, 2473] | 1.15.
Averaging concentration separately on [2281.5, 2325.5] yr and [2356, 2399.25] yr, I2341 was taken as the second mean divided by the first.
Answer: 1.1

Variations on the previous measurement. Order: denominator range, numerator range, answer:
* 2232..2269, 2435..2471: 1.05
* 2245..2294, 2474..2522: 1.10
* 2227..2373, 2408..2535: 1.12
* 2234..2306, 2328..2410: 0.98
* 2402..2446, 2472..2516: 1.10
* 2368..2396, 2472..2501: 1.11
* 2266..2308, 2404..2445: 1.06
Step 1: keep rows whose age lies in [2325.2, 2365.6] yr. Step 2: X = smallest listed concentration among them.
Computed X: 1.01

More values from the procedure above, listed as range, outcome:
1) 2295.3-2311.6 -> 0.9164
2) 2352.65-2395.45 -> 1.015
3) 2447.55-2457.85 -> 1.187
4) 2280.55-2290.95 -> 1.061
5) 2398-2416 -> 1.099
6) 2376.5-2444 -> 1.077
